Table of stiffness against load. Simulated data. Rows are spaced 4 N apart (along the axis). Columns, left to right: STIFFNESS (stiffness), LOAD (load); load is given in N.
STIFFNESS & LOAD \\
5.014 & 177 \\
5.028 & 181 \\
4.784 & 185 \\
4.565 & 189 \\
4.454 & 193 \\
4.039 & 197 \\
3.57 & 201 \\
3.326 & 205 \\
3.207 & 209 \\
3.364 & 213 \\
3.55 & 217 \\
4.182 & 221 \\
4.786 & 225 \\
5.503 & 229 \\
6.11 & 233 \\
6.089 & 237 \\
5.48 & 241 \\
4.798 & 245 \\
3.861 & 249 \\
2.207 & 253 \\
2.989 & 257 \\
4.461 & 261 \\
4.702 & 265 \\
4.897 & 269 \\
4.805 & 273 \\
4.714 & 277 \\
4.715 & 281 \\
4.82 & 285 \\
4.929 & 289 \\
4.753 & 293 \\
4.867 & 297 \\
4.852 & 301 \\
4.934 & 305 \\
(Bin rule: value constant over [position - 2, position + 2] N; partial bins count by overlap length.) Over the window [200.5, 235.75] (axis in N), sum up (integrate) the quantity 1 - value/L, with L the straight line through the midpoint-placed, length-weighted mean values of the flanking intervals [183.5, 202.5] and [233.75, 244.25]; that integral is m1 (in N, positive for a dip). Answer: 6.0 N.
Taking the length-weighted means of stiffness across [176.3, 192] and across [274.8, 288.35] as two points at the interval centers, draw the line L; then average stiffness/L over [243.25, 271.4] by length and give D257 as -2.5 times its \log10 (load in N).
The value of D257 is 0.20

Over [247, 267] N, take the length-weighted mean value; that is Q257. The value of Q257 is 3.64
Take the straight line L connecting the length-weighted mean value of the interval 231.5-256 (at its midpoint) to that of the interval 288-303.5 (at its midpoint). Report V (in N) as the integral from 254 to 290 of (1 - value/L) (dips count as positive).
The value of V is 2.1 N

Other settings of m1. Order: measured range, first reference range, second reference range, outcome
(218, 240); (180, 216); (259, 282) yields -4.8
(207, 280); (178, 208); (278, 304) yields 1.8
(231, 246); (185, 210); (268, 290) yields -4.4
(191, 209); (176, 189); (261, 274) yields 4.0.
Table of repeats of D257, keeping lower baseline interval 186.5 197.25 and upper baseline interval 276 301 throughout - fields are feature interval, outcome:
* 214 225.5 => 0.13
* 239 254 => 0.10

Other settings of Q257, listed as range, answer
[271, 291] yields 4.8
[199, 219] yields 3.4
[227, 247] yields 5.6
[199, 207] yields 3.45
